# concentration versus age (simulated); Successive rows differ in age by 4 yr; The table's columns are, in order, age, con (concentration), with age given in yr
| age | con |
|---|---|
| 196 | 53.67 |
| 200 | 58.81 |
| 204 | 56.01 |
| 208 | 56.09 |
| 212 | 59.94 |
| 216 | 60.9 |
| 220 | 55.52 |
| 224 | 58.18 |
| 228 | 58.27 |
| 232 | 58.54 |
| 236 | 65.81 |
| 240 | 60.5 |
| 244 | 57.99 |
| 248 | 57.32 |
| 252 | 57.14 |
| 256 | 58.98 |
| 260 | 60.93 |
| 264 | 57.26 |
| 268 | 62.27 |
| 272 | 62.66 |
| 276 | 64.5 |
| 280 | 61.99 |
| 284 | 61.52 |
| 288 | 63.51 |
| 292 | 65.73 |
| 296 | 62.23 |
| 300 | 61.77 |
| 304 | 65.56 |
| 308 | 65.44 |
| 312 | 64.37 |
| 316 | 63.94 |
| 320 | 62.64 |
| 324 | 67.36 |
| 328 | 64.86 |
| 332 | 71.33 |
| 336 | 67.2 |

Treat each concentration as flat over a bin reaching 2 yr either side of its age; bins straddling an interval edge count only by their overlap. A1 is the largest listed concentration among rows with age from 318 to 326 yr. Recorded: 67.36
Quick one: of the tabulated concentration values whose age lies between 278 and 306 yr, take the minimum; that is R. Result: 61.52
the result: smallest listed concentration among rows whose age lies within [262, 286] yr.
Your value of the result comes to 57.26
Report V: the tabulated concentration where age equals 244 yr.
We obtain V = 57.99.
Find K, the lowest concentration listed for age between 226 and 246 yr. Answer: 57.99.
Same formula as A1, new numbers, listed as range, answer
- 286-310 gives 65.73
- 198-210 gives 58.81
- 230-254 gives 65.81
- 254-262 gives 60.93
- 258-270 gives 62.27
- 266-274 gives 62.66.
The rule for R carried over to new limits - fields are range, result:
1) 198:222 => 55.52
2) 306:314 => 64.37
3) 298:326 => 61.77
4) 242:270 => 57.14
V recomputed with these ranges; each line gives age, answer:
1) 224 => 58.18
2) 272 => 62.66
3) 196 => 53.67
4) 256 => 58.98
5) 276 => 64.5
